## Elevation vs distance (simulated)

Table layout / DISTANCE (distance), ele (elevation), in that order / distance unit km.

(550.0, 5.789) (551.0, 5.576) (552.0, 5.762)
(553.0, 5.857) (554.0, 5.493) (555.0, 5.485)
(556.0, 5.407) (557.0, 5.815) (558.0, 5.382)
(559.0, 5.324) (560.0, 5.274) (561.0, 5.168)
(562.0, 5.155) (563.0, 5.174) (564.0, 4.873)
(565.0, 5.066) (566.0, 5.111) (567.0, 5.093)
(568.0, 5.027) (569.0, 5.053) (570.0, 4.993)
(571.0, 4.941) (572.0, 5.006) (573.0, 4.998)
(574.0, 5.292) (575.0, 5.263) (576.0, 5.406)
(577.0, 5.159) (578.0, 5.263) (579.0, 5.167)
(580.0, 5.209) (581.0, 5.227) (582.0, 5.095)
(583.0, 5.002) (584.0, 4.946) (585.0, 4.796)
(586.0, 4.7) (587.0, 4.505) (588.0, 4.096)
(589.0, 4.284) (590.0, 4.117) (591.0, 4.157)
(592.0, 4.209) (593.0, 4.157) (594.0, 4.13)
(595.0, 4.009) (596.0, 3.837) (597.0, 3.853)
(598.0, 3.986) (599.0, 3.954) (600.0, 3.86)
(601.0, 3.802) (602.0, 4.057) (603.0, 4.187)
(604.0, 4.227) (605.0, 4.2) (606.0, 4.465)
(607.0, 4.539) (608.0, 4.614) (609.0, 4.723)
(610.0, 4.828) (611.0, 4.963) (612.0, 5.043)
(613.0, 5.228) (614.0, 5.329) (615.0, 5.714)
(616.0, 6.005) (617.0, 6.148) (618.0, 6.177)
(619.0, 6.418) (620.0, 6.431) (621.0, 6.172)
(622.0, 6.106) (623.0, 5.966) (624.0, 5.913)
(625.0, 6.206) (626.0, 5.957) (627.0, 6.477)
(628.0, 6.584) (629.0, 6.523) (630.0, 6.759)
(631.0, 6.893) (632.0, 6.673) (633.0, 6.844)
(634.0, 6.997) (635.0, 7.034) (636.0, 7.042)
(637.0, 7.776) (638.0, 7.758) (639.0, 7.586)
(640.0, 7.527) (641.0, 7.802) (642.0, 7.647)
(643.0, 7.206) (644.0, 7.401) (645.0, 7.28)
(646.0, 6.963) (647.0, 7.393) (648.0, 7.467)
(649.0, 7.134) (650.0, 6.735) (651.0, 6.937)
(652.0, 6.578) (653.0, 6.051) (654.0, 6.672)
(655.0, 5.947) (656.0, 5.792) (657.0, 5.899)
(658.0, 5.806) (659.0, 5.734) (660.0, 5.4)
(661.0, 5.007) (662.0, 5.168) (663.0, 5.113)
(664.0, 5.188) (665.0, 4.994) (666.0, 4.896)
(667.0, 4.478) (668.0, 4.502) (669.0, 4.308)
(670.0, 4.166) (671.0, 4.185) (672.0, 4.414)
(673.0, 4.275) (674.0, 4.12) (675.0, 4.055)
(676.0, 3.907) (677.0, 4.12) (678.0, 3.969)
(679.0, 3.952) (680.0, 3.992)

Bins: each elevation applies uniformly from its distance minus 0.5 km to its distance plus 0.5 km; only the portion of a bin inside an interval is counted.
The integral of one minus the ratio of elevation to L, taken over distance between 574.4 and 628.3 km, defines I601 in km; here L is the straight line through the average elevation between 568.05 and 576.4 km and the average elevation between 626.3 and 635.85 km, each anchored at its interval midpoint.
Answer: 8.6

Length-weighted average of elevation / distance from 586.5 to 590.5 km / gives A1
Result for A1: 4.25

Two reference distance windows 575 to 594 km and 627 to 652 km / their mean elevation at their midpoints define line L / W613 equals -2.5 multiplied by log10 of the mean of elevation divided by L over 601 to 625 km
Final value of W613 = 0.144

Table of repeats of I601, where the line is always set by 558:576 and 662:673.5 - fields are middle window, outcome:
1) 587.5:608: 3.50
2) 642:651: -4.73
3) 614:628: -3.65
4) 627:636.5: -3.96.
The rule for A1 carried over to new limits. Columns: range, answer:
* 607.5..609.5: 4.67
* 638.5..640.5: 7.56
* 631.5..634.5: 6.84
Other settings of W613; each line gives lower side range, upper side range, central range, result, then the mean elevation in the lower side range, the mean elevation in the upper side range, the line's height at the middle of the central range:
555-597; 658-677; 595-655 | -0.25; 4.89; 4.68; 4.78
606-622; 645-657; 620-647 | -0.13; 5.48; 6.69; 6.11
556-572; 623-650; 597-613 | 0.38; 5.17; 7.01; 6.21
